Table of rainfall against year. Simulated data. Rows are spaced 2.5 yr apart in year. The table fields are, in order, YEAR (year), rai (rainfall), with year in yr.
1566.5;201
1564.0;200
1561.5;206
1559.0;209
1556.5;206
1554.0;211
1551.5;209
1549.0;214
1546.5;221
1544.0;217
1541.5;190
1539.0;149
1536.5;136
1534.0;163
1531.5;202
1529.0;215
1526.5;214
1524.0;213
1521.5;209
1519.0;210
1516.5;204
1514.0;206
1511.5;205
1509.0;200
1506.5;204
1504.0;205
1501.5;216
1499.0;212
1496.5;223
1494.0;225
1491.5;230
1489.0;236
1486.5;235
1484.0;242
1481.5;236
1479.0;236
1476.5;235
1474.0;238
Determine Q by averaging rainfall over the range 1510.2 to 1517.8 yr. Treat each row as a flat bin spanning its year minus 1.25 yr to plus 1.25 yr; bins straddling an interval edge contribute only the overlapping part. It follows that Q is 205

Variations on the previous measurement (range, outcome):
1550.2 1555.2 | 210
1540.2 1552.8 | 210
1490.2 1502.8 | 221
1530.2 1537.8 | 167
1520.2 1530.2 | 213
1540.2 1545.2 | 203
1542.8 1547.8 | 219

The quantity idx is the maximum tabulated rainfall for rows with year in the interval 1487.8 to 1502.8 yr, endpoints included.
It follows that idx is 236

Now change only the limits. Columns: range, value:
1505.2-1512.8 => 205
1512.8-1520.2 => 210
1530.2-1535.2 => 202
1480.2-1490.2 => 242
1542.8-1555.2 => 221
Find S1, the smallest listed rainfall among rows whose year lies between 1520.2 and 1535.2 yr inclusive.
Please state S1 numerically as 163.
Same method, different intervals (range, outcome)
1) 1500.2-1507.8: 204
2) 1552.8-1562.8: 206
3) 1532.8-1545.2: 136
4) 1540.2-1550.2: 190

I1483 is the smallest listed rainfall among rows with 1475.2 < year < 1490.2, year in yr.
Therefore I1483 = 235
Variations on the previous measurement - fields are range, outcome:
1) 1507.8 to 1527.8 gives 200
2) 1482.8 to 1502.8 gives 212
